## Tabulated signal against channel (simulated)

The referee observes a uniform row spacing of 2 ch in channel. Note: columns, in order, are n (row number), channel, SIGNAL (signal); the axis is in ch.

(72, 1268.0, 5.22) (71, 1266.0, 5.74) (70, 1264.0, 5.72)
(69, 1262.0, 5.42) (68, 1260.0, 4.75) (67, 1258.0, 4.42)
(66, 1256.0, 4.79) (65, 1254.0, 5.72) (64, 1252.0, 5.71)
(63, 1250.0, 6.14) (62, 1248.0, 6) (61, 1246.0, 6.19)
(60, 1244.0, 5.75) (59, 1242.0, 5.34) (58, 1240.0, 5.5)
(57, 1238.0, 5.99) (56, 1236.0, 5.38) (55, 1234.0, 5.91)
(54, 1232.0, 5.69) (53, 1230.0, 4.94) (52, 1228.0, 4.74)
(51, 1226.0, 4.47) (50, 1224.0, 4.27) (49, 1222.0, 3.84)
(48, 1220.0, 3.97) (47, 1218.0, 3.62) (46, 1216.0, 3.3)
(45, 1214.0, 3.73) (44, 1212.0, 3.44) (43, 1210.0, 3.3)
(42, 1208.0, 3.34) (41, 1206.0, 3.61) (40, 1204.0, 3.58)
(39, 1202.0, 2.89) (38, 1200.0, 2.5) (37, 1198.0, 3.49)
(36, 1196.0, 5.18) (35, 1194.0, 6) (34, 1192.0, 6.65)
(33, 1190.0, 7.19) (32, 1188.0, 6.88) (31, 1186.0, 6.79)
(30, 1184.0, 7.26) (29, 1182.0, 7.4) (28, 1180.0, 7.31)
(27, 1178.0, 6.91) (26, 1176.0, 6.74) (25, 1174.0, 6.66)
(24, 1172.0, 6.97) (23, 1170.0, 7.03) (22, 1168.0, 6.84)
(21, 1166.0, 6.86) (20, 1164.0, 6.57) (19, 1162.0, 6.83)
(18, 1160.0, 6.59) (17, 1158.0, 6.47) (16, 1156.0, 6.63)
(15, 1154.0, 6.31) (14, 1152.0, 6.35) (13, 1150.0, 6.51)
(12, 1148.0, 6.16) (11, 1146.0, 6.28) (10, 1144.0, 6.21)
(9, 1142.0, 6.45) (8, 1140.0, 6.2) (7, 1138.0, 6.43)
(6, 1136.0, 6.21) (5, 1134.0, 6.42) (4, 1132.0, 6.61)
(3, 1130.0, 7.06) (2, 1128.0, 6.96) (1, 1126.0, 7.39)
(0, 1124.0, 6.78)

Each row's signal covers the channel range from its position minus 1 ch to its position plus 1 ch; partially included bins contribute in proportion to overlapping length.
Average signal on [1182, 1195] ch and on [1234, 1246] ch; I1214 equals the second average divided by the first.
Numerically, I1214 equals 0.8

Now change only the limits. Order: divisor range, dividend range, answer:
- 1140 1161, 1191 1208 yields 0.66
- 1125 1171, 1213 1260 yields 0.76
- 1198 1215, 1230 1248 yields 1.72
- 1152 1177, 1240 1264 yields 0.82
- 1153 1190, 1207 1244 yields 0.66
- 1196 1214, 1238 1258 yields 1.66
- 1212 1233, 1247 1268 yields 1.29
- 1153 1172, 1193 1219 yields 0.55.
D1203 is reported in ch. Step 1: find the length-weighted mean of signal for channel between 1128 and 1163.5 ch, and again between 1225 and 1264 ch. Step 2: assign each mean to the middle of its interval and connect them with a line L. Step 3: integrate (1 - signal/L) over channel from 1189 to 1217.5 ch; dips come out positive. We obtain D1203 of 8.4 ch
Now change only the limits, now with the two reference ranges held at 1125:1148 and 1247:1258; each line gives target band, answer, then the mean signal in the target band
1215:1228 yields 4.12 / 3.98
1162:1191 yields -3.50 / 6.95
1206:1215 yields 3.72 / 3.47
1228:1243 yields 0.58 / 5.48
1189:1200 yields 1.18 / 5.41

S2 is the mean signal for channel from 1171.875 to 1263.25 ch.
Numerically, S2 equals 5.19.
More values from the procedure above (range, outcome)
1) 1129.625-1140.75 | 6.46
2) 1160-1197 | 6.78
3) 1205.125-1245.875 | 4.55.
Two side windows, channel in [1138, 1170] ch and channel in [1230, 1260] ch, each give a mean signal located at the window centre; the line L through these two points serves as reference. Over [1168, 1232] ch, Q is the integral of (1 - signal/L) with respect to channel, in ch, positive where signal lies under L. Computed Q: 9.8 ch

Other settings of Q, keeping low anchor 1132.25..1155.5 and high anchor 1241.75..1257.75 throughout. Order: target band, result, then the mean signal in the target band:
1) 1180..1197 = -1.8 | 6.71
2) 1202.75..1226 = 8.8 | 3.66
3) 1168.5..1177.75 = -1.1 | 6.85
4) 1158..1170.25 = -1.1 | 6.75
